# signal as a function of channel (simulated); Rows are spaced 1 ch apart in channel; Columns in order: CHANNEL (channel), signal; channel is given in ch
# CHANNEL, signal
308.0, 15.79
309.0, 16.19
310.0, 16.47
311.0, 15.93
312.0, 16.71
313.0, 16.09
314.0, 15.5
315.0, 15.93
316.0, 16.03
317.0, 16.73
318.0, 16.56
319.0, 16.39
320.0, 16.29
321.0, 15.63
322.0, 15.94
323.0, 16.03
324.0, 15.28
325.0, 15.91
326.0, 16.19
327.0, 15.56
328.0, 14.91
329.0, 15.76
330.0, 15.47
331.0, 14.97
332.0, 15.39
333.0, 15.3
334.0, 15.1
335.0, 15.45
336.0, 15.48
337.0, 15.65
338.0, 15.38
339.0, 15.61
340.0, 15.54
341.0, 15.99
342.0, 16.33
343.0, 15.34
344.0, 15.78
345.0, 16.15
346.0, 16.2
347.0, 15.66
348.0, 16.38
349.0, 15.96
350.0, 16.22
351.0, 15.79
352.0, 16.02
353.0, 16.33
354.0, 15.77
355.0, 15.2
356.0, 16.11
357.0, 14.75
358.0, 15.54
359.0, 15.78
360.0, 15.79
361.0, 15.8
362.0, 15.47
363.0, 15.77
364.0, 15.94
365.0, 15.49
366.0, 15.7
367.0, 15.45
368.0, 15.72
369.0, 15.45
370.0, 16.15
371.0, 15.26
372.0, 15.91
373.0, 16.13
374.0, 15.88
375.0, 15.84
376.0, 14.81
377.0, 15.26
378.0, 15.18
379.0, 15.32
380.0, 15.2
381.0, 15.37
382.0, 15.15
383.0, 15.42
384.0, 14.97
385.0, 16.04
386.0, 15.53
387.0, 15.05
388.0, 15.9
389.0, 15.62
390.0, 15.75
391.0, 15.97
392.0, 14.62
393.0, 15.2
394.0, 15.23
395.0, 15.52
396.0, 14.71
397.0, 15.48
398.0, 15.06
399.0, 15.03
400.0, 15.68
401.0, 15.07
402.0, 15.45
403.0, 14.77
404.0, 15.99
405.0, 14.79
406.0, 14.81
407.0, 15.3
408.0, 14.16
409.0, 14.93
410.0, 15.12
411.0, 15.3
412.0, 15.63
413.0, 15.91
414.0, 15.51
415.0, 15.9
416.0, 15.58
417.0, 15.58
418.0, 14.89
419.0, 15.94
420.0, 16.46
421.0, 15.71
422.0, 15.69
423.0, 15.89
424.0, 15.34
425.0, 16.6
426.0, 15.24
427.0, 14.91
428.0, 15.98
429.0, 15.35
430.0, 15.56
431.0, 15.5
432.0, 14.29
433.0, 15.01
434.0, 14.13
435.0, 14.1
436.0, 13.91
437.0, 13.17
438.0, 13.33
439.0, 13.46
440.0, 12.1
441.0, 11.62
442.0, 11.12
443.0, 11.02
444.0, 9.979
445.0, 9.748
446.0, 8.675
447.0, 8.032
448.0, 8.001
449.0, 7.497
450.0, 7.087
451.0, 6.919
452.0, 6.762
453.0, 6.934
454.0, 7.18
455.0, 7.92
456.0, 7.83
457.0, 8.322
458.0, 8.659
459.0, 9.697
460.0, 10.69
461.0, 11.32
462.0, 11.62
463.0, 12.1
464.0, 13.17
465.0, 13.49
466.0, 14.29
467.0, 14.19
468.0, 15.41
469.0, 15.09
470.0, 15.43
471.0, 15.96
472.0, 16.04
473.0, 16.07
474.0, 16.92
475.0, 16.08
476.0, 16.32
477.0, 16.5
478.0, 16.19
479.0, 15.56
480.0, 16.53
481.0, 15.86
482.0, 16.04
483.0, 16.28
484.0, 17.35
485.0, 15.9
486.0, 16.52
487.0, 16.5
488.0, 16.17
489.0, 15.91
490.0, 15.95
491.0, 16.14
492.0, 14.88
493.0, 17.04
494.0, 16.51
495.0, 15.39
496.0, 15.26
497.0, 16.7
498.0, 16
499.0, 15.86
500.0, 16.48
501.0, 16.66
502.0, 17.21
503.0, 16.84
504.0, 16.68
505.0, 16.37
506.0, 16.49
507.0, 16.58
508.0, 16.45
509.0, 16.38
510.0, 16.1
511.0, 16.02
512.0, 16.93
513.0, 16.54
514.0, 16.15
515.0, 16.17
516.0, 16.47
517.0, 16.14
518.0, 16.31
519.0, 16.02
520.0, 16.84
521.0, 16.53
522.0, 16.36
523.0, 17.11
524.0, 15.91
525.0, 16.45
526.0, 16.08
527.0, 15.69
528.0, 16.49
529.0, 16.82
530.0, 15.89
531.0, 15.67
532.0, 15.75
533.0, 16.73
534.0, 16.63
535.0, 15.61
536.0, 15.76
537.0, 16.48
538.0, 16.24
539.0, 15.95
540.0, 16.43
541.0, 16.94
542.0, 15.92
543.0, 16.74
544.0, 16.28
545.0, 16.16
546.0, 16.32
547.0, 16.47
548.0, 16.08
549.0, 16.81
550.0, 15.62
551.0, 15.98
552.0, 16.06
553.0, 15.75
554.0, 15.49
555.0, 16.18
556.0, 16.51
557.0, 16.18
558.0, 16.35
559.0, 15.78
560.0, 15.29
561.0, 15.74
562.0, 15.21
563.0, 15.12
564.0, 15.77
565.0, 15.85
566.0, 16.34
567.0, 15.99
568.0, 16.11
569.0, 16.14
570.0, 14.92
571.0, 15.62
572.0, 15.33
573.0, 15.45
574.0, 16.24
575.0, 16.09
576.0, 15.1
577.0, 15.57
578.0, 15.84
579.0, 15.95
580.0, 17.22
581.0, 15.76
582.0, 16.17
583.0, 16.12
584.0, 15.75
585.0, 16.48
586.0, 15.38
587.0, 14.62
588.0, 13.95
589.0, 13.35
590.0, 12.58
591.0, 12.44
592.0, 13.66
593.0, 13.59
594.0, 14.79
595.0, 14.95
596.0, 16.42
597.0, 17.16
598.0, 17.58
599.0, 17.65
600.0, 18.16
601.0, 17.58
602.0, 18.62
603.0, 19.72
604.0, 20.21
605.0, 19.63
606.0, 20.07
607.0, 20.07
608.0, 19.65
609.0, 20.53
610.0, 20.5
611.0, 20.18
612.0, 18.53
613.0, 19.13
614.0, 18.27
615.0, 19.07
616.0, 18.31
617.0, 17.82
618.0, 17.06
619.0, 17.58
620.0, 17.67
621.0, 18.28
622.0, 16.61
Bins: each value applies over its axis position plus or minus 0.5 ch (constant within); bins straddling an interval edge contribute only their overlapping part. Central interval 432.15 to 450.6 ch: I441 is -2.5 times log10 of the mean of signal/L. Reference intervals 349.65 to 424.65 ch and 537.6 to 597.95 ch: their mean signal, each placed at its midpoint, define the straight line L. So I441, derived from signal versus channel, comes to 0.351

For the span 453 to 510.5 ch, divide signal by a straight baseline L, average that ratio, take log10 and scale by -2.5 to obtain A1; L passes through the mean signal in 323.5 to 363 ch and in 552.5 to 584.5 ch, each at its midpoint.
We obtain 0.07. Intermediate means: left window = 15.7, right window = 15.8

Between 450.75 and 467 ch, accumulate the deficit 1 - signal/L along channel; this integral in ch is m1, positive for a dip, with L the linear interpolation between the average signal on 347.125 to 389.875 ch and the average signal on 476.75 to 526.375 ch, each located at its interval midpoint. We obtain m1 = 6.2 ch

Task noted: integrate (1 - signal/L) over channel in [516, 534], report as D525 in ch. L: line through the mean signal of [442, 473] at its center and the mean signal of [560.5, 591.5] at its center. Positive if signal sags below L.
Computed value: -3.9 ch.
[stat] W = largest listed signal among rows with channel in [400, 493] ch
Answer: 17.35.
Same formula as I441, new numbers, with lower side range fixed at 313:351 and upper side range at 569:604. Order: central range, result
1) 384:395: 0.023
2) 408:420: 0.023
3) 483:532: -0.033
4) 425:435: 0.047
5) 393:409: 0.047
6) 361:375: 0.005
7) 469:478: -0.020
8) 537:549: -0.036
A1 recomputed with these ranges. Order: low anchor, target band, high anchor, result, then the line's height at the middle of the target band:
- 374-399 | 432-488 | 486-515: 0.25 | 16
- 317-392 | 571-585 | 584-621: 0.08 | 17.1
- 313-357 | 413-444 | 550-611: 0.10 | 16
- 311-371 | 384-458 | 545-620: 0.18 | 16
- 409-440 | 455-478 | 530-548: 0.16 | 15.5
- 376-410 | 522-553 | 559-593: -0.06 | 15.3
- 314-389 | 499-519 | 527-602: -0.04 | 15.8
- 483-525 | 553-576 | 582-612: 0.06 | 16.7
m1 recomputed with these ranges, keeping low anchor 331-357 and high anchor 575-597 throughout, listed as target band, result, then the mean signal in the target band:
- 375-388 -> 0.26 ch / 15.3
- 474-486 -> -0.70 ch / 16.3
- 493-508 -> -1.04 ch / 16.4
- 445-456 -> 5.58 ch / 7.62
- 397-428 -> 0.27 ch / 15.4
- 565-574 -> -0.37 ch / 15.8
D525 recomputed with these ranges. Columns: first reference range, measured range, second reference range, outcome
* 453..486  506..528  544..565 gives -2.1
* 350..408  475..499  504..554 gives -0.1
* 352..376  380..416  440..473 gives -3.8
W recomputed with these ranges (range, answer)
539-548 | 16.94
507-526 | 17.11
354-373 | 16.15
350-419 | 16.33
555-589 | 17.22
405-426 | 16.6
